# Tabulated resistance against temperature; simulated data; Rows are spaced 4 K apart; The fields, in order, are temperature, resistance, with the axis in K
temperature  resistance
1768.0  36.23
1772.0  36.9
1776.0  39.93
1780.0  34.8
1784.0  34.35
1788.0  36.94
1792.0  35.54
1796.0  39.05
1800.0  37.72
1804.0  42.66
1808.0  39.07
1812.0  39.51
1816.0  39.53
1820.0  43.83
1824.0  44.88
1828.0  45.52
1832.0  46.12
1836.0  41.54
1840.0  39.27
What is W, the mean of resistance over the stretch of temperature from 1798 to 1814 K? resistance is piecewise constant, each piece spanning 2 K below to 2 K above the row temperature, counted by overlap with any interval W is 39.7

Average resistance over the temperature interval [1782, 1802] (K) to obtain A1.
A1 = 36.7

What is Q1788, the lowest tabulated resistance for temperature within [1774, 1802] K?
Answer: 34.35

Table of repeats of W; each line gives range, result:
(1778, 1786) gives 34.6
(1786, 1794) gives 36.2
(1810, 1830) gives 42.7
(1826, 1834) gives 45.8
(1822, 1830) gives 45.2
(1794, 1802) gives 38.4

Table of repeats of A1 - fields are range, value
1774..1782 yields 37.4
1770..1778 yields 38.4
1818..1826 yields 44.4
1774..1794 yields 36.3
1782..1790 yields 35.6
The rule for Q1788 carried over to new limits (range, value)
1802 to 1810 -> 39.07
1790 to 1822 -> 35.54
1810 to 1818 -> 39.51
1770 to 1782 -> 34.8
